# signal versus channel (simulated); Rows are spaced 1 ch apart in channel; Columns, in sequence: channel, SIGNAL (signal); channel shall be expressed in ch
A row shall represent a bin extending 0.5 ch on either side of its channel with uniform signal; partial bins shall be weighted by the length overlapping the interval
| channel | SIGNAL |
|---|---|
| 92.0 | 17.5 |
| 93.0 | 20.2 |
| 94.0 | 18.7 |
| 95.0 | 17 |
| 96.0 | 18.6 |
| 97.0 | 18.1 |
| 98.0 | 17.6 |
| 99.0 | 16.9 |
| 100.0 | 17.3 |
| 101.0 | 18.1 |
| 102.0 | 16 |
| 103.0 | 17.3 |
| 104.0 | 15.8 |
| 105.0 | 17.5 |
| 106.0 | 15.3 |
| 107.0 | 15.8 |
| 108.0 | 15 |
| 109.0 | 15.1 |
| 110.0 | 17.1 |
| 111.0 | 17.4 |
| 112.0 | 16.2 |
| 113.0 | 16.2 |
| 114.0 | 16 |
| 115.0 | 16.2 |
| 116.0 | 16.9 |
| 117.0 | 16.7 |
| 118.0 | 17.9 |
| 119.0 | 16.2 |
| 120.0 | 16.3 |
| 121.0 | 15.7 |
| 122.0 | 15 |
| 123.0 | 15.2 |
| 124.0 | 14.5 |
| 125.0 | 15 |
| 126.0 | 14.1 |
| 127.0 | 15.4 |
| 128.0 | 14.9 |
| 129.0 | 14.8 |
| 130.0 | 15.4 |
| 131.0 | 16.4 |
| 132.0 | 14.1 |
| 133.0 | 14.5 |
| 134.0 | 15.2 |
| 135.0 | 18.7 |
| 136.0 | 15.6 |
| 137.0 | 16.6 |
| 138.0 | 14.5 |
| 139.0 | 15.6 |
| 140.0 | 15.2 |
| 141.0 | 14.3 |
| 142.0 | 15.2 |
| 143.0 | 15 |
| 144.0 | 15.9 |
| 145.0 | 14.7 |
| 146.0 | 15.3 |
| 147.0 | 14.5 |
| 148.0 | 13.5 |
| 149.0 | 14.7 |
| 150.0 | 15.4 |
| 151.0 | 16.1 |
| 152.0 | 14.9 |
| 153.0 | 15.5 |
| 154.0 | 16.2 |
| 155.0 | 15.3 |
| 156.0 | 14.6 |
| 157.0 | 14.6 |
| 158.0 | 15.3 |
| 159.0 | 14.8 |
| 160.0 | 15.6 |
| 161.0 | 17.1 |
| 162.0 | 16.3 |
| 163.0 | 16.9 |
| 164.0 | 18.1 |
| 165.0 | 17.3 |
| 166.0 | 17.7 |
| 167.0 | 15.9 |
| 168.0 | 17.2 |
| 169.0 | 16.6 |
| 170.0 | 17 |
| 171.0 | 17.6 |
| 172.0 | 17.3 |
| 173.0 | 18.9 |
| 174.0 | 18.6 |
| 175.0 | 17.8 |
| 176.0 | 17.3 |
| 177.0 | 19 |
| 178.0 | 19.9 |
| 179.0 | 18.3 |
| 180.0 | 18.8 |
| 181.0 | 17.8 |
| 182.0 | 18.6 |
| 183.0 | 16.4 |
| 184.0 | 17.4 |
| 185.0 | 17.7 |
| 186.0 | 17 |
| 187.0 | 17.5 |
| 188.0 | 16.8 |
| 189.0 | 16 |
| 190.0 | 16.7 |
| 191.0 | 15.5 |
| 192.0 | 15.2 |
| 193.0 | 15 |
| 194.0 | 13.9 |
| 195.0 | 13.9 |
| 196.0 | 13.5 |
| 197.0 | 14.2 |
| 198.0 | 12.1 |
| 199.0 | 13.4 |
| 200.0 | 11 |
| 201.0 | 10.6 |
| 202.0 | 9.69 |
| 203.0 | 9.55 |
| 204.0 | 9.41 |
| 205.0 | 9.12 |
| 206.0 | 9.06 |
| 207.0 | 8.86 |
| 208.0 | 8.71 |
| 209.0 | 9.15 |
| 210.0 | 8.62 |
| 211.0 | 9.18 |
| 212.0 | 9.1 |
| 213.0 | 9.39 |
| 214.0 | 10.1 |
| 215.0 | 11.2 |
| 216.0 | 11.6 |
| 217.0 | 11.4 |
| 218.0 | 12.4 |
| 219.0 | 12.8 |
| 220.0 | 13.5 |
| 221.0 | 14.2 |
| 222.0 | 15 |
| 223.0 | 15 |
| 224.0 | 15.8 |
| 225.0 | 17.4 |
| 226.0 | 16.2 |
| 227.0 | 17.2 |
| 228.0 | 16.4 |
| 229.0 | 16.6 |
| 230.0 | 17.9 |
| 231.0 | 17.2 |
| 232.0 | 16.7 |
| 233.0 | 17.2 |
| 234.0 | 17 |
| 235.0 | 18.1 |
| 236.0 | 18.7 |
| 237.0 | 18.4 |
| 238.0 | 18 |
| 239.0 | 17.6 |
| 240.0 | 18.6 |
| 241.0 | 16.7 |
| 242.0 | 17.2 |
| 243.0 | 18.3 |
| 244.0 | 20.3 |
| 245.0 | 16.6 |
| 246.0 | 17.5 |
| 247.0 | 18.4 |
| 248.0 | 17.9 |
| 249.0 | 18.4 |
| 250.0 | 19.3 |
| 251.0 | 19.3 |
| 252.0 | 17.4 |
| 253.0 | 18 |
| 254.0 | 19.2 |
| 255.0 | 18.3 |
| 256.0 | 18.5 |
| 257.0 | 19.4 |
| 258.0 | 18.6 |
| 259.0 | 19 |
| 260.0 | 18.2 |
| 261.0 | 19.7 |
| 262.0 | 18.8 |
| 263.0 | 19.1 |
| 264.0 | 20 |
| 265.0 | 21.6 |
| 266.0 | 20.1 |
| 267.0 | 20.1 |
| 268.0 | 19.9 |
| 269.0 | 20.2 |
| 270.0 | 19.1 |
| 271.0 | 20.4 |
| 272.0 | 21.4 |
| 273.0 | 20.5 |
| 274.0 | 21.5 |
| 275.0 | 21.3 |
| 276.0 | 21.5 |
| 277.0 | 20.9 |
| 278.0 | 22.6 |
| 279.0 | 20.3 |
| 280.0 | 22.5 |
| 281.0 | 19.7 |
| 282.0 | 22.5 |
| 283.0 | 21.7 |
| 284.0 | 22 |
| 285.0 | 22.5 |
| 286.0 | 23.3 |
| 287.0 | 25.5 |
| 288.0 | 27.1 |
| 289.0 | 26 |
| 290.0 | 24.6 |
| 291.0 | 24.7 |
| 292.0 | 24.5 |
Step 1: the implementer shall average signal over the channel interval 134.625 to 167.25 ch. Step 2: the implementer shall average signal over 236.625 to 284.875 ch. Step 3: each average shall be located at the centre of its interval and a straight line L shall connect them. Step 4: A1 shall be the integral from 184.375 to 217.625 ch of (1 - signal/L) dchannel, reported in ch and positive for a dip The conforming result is 9.7 ch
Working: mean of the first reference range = 15.7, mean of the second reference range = 19.5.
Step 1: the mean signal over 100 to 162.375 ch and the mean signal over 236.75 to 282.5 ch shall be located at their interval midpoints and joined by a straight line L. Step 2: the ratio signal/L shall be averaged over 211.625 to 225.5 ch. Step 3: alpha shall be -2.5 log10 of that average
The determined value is 0.38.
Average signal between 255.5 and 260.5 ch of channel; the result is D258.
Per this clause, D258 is 18.7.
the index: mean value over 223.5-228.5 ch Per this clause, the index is 16.6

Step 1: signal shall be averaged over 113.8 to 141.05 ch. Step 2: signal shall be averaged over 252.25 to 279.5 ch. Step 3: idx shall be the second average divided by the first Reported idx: 1.3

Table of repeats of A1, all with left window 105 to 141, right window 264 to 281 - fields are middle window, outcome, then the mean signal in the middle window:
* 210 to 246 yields 7.5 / 15.3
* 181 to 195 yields 1.2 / 16.4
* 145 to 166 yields 1.5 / 15.6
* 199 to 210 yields 5.3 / 9.65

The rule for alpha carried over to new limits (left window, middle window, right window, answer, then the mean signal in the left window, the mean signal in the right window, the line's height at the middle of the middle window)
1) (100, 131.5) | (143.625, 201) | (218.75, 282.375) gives 0.06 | 16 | 18.5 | 17.1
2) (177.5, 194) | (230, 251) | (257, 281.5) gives 0.07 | 17.1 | 20.3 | 19.2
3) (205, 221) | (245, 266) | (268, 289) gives -0.06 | 10.4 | 21.9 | 17.9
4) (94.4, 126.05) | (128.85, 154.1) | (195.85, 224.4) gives -0.04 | 16.4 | 11.3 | 14.8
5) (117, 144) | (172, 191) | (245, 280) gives -0.04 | 15.5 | 19.6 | 17.1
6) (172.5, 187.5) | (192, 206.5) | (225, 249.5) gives 0.45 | 18.1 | 17.6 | 17.9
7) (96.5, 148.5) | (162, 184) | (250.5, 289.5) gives -0.01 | 15.8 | 20.7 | 17.5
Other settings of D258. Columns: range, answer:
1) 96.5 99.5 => 17.5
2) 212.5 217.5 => 10.7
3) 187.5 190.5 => 16.5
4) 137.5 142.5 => 15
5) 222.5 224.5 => 15.4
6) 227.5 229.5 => 16.5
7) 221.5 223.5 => 15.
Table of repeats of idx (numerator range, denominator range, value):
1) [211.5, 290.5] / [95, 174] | 1.15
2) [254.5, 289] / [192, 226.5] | 1.75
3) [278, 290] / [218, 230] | 1.49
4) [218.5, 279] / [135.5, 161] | 1.21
